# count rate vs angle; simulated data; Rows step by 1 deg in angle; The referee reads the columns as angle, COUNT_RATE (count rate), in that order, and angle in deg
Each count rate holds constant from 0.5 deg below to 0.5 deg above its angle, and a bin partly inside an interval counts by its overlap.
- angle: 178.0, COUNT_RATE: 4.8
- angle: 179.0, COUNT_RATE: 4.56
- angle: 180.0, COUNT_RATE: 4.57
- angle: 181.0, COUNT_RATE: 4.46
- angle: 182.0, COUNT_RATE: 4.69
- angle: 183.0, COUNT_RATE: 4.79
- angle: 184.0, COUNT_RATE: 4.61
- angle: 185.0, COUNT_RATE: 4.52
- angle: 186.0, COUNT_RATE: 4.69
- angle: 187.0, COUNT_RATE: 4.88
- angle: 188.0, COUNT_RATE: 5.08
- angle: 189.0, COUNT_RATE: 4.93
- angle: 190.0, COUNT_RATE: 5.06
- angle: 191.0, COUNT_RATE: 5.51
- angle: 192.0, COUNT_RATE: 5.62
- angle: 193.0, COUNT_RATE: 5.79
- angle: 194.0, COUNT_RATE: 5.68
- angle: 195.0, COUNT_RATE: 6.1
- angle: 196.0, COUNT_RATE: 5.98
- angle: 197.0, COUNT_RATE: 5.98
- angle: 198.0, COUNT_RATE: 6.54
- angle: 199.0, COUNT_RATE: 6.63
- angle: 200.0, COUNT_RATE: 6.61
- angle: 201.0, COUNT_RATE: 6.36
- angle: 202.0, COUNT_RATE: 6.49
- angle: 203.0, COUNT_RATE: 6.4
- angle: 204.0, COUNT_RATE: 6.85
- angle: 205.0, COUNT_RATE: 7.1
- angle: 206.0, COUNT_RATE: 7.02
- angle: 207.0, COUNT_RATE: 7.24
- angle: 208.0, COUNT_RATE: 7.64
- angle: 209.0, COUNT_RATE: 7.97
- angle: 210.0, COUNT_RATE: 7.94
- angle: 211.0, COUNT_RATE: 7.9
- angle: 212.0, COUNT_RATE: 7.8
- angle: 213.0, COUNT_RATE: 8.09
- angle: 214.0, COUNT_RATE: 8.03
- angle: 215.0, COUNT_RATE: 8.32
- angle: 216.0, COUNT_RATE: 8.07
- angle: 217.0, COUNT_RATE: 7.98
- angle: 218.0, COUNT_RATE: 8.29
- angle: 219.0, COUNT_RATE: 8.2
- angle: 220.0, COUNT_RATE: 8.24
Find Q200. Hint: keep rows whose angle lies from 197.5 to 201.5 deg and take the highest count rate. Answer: 6.63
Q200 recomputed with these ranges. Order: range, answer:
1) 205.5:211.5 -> 7.97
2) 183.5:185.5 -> 4.61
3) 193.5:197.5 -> 6.1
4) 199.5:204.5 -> 6.85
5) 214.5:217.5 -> 8.32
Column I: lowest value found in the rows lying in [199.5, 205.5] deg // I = 6.36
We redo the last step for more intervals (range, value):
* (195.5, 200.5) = 5.98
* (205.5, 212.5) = 7.02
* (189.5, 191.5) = 5.06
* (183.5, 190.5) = 4.52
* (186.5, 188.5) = 4.88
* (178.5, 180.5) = 4.56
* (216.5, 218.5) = 7.98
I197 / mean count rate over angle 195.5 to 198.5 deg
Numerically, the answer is 6.17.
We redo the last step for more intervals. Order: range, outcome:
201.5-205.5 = 6.71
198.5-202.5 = 6.52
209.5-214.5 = 7.95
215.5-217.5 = 8.03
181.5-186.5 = 4.66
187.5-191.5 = 5.14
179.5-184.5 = 4.62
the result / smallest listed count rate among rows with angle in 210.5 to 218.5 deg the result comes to 7.8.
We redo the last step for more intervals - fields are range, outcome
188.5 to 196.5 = 4.93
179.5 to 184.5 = 4.46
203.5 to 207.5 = 6.85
